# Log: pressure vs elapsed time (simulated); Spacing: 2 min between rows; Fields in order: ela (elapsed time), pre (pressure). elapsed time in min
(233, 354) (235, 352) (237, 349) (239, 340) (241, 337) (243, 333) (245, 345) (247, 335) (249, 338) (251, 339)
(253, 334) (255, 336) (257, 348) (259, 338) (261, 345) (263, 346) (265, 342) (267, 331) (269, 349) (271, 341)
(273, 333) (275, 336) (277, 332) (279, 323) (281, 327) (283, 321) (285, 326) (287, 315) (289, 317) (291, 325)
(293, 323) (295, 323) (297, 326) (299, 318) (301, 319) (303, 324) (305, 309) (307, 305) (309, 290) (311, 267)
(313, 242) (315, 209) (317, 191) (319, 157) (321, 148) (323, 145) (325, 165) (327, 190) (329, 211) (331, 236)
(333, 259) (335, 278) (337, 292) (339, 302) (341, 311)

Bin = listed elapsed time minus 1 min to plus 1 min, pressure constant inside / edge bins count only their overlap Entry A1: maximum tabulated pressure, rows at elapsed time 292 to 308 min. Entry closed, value 326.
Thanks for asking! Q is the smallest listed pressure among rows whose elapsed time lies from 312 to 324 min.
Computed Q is 145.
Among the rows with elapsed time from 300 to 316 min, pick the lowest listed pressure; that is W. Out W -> 209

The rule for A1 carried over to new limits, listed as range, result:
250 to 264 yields 348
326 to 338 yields 292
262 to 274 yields 349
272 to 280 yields 336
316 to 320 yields 191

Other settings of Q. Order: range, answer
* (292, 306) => 309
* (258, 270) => 331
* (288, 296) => 317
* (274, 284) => 321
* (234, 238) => 349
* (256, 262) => 338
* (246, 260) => 334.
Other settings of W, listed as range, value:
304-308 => 305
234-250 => 333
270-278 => 332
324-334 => 165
